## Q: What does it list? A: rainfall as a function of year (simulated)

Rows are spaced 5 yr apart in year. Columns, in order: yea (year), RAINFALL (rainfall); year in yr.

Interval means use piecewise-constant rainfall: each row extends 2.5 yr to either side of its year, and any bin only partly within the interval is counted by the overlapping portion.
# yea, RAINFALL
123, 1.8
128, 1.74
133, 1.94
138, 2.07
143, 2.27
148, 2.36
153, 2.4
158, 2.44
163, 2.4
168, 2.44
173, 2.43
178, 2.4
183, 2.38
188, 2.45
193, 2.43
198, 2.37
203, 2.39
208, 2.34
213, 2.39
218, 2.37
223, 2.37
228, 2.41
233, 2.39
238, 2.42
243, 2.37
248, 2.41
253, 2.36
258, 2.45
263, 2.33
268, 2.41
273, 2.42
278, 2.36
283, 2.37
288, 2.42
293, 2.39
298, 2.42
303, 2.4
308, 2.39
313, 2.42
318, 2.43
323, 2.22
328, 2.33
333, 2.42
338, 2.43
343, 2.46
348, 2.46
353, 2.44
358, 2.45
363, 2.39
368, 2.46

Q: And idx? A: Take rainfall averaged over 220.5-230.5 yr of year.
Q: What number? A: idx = 2.39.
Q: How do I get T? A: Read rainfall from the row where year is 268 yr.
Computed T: 2.41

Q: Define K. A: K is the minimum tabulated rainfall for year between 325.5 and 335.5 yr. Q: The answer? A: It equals 2.33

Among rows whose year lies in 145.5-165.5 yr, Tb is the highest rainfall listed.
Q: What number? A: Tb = 2.44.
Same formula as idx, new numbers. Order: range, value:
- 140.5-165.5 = 2.37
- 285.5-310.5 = 2.4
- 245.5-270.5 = 2.39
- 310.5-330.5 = 2.35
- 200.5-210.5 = 2.36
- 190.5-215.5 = 2.38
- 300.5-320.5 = 2.41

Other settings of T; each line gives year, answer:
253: 2.36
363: 2.39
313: 2.42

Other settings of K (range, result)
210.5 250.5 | 2.37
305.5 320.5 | 2.39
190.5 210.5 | 2.34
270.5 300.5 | 2.36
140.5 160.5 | 2.27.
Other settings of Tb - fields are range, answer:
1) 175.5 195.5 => 2.45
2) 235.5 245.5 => 2.42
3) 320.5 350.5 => 2.46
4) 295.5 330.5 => 2.43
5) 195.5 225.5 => 2.39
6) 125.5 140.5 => 2.07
